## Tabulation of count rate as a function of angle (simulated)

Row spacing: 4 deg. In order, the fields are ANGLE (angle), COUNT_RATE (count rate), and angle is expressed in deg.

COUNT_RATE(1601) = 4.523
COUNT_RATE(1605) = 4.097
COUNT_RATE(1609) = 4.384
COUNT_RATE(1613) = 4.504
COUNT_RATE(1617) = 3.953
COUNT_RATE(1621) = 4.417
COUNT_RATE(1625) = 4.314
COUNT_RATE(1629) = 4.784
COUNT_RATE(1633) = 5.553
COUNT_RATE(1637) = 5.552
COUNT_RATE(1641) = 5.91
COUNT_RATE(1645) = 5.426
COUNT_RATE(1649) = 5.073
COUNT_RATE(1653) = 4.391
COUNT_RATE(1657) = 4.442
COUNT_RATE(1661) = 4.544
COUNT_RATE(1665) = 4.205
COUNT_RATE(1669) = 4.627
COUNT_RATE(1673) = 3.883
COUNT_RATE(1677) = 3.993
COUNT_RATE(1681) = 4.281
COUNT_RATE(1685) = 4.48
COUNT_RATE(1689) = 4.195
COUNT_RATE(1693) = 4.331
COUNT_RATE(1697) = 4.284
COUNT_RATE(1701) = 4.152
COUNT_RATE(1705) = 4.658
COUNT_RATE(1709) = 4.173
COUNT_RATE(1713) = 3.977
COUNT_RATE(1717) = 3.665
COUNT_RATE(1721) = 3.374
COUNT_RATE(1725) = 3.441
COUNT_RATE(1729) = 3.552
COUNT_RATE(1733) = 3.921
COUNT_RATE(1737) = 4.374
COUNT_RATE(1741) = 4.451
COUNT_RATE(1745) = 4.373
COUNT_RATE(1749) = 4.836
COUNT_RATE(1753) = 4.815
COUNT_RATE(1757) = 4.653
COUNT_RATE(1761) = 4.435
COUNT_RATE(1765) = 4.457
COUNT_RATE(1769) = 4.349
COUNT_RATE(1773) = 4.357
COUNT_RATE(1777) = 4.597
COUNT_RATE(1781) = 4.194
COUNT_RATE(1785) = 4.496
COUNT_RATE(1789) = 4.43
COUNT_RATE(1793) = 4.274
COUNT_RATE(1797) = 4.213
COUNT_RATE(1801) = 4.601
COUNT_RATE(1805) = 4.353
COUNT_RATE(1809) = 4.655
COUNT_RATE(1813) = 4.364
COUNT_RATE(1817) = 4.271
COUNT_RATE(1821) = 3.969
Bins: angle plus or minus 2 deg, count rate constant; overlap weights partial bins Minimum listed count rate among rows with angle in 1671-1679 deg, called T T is 3.883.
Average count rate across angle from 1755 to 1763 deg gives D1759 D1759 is 4.54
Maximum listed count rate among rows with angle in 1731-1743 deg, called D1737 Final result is 4.451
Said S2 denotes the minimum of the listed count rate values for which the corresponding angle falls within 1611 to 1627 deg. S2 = 3.953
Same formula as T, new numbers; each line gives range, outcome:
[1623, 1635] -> 4.314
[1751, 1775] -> 4.349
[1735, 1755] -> 4.373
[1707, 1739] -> 3.374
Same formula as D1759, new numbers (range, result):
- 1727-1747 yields 4.13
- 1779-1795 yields 4.35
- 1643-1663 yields 4.78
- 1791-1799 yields 4.24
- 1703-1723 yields 3.97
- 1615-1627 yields 4.23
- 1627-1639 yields 5.3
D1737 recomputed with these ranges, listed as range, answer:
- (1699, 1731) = 4.658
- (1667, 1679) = 4.627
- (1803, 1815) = 4.655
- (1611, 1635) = 5.553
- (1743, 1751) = 4.836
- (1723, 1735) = 3.921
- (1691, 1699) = 4.331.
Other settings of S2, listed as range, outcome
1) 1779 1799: 4.194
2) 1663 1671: 4.205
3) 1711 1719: 3.665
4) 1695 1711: 4.152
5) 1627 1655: 4.391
